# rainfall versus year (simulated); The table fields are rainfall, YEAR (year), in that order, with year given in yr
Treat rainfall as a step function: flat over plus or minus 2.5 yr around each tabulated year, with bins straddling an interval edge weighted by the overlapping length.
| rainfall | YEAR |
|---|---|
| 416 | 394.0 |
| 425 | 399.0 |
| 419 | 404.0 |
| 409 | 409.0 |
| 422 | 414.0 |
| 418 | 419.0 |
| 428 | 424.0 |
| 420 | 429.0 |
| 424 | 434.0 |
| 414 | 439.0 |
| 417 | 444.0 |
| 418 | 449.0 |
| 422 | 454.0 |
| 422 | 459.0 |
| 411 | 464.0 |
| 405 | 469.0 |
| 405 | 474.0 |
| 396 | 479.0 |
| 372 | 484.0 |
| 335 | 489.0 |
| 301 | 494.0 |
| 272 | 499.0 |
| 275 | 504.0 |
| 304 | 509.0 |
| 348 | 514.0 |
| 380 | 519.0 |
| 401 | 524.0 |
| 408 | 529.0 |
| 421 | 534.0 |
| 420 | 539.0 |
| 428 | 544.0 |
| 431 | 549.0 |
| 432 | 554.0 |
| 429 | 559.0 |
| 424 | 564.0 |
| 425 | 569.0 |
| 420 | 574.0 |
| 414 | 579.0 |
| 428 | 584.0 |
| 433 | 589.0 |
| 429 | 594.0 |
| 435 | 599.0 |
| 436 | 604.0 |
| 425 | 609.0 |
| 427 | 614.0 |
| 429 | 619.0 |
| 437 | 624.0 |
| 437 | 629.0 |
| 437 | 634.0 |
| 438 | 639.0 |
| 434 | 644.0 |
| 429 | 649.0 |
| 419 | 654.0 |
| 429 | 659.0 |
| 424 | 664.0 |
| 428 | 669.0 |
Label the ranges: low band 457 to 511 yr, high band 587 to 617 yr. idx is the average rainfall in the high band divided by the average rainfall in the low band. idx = 1.2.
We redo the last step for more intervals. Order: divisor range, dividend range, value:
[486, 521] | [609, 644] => 1.37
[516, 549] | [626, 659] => 1.05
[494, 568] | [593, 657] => 1.13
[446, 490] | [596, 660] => 1.08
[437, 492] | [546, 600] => 1.07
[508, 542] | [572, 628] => 1.11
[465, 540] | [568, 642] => 1.19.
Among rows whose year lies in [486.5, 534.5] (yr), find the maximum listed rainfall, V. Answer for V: 421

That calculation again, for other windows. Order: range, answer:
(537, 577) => 432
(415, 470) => 428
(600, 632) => 437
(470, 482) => 405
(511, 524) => 401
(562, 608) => 436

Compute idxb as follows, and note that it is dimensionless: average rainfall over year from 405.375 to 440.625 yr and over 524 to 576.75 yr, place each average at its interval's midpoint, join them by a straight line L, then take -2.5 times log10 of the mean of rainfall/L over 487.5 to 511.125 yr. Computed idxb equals 0.38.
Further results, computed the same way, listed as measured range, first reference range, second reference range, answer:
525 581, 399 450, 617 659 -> 0.01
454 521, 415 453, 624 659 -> 0.18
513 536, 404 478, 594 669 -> 0.08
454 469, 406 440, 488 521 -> -0.13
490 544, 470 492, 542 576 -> 0.13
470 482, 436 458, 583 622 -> 0.05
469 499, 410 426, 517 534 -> 0.14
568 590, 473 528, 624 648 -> -0.07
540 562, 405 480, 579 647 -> -0.01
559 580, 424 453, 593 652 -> 0.02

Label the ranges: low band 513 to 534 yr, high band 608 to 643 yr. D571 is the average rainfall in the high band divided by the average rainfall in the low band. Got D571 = 1.11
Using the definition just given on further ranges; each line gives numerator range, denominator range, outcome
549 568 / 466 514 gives 1.25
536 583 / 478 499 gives 1.26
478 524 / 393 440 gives 0.79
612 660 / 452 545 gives 1.15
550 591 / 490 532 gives 1.26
